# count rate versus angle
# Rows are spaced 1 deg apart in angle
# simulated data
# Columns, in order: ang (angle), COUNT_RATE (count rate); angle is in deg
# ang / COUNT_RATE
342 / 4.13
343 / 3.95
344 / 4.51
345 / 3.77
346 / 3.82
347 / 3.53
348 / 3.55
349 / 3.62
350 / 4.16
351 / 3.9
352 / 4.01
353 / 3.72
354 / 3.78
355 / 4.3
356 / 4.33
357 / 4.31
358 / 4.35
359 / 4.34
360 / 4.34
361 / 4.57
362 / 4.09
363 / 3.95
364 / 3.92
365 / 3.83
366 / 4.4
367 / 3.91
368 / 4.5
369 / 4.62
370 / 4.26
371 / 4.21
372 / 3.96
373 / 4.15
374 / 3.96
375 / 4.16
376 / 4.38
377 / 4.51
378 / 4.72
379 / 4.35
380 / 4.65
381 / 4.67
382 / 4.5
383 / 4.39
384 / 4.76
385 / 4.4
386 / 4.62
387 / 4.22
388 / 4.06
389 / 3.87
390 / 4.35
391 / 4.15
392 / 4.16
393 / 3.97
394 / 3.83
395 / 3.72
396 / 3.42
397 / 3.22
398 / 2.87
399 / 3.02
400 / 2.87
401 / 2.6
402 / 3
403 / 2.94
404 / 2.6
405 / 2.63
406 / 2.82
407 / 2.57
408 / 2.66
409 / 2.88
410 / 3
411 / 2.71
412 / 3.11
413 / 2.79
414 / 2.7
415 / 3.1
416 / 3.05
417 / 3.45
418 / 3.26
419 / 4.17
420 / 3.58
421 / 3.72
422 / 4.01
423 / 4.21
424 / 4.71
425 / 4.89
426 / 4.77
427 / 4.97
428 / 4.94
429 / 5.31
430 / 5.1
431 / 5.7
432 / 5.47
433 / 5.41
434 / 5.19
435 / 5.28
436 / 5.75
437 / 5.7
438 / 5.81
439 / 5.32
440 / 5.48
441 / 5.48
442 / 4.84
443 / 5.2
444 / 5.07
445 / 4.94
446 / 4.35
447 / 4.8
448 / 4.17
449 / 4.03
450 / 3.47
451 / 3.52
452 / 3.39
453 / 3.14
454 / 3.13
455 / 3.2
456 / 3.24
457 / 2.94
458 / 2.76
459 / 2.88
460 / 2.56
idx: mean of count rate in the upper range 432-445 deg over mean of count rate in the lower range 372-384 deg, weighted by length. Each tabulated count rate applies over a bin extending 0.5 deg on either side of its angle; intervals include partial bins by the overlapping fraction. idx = 1.2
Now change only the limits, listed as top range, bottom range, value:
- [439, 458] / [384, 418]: 1.24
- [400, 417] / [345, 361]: 0.71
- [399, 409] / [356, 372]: 0.65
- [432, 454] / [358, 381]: 1.11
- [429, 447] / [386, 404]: 1.49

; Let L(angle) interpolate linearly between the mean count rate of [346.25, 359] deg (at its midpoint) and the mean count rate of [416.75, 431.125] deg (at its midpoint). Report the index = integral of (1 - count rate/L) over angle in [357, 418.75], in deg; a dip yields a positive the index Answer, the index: 6.2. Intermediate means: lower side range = 3.98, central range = 3.76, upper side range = 4.44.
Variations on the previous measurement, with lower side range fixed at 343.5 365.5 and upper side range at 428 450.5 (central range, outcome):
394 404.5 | 3.48 deg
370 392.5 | 0.19 deg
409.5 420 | 3.57 deg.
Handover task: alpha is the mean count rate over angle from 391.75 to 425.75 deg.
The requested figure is 3.31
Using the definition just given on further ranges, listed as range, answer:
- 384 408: 3.48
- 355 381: 4.28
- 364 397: 4.22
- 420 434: 4.83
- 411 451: 4.51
